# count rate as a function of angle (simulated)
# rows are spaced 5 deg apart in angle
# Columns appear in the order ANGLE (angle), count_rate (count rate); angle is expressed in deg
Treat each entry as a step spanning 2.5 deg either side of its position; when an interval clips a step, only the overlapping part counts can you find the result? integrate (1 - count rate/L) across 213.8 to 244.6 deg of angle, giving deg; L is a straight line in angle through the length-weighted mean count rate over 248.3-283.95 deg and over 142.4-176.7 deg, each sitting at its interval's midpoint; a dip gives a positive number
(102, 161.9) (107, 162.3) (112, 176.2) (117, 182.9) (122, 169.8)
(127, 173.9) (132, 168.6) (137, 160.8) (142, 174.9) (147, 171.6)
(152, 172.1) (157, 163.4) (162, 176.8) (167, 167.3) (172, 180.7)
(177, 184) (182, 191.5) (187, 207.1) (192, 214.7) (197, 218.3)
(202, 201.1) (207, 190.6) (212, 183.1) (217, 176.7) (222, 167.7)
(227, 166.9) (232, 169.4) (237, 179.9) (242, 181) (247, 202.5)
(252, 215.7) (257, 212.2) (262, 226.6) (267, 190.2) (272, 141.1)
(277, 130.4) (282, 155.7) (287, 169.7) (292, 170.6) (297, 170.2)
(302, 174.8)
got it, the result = 0.9 deg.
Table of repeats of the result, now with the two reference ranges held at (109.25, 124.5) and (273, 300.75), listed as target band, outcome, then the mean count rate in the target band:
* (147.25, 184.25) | -1.1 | 176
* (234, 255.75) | -4.3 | 195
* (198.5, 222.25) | -2.9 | 187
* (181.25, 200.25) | -4.6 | 209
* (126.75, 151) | 0.6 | 170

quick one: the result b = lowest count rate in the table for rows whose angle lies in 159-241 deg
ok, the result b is 166.9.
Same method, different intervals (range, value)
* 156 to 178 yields 163.4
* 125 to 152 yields 160.8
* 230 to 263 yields 169.4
